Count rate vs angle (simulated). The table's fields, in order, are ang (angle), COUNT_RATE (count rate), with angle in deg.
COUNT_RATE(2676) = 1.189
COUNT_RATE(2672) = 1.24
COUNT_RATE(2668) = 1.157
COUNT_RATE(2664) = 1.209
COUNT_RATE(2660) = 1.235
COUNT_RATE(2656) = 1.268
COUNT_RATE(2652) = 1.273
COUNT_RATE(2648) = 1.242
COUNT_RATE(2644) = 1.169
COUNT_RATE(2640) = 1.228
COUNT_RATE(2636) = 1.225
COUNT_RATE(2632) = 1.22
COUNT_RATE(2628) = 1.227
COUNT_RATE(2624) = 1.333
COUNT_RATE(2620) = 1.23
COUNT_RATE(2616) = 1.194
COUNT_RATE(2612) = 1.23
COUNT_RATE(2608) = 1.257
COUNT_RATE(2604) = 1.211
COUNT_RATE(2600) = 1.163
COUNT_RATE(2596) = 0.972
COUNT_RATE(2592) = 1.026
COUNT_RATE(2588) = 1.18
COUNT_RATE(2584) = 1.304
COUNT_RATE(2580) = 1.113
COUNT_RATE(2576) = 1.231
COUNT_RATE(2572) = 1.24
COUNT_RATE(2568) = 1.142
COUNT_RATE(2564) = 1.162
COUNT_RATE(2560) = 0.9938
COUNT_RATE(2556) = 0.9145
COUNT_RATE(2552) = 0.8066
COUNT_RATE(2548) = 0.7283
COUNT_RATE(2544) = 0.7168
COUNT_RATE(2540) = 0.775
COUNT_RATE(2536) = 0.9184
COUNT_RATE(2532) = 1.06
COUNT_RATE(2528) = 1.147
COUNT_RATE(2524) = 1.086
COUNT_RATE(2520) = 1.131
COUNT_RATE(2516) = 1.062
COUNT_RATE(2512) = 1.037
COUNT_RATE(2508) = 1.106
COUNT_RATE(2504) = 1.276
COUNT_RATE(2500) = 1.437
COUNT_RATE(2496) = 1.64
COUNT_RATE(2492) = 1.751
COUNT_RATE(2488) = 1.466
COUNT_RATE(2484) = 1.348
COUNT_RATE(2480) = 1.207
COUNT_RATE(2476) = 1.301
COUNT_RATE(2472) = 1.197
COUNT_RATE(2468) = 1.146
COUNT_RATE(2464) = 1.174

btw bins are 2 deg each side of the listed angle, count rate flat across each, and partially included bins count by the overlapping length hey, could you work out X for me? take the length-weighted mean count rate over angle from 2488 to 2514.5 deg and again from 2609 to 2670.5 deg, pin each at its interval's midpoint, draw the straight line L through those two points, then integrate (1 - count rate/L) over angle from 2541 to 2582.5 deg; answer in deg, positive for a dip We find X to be 9.72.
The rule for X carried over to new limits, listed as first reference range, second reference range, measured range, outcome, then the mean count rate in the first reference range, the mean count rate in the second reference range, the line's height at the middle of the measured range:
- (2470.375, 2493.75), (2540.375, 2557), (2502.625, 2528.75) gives -1.0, 1.38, 0.783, 1.08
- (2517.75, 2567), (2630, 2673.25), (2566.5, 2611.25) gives -4.2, 0.958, 1.22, 1.07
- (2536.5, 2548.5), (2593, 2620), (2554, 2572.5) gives -3.7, 0.764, 1.17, 0.896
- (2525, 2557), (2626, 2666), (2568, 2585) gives -3.5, 0.889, 1.23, 1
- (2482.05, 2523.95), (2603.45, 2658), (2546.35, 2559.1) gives 4.5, 1.31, 1.24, 1.28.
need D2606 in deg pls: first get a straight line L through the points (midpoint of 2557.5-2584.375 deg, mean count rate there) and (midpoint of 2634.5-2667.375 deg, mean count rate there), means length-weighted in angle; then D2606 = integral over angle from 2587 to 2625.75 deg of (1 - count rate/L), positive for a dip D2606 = 0.3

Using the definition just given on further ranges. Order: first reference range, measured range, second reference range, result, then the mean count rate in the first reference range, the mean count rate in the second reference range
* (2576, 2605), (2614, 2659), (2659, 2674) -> -2.1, 1.14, 1.21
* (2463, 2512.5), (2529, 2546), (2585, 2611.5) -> 4.9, 1.33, 1.15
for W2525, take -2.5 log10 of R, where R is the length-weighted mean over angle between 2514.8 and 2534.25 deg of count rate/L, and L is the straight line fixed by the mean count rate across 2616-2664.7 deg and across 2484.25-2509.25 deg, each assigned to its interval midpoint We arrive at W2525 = 0.27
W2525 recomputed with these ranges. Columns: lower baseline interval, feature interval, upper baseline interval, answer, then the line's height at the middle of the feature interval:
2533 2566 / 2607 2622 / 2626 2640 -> -0.071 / 1.15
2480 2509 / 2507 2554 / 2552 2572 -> 0.268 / 1.22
